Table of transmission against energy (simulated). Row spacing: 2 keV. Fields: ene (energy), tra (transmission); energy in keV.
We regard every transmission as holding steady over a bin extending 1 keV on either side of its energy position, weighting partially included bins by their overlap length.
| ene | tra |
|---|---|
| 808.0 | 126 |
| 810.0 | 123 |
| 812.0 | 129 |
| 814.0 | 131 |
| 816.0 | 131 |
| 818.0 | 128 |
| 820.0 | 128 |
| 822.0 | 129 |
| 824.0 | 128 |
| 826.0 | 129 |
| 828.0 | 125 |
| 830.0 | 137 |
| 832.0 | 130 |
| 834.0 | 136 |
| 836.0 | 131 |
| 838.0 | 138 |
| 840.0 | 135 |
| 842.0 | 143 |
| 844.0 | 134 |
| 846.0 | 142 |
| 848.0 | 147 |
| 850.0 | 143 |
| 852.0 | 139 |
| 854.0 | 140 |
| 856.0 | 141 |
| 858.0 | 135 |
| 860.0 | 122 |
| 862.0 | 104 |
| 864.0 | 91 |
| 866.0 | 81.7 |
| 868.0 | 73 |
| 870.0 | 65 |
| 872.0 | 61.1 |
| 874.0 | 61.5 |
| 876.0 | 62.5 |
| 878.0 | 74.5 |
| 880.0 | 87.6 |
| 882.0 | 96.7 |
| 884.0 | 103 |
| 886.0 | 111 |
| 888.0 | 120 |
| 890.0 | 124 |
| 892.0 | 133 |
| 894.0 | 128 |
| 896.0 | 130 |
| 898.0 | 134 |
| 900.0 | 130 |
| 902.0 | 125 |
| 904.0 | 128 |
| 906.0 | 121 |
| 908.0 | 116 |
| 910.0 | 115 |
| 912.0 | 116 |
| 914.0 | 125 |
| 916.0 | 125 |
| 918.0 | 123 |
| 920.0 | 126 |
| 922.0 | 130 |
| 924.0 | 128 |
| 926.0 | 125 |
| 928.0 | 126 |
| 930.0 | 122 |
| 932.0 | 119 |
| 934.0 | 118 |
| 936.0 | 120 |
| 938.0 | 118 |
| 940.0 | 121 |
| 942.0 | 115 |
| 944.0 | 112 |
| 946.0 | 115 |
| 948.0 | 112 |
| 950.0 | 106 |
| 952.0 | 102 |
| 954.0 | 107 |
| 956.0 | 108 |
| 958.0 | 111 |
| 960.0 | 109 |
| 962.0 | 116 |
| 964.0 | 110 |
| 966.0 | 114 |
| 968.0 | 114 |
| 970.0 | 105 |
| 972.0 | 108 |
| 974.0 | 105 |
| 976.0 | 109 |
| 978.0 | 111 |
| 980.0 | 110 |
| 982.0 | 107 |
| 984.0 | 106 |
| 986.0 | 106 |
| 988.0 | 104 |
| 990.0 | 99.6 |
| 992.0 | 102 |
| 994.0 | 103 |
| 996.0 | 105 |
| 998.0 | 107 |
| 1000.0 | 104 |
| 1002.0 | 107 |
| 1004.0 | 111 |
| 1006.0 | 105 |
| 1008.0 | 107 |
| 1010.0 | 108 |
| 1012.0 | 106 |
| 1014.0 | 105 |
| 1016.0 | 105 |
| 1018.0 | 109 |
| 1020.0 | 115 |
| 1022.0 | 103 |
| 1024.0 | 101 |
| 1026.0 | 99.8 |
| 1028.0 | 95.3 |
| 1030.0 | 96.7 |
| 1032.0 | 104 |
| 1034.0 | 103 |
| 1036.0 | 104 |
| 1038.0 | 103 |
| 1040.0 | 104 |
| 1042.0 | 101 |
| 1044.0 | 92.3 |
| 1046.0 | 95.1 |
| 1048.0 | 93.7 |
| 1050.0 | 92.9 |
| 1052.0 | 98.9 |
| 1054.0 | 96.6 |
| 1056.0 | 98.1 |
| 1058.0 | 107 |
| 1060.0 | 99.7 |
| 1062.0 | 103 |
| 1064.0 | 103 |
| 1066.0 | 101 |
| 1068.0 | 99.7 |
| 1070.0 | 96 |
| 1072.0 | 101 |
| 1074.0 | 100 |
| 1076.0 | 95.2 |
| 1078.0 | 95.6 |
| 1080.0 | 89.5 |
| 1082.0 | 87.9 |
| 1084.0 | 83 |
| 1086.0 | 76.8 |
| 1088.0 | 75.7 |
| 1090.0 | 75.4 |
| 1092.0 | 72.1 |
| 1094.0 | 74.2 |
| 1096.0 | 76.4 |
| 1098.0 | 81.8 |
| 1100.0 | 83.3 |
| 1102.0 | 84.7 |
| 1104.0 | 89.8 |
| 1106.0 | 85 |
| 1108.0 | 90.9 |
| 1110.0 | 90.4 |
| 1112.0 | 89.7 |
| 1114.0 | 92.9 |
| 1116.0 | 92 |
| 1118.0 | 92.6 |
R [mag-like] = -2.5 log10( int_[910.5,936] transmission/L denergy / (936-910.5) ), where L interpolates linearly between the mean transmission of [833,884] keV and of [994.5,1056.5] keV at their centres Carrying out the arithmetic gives -0.15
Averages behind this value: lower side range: 111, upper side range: 103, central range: 123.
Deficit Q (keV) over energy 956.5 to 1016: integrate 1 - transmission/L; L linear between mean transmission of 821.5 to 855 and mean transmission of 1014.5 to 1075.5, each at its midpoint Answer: 1.8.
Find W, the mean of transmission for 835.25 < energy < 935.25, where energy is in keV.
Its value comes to 117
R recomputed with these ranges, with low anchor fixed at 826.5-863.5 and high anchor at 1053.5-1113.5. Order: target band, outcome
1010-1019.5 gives -0.04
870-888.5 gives 0.45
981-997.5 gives 0.03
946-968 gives 0.03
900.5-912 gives 0.02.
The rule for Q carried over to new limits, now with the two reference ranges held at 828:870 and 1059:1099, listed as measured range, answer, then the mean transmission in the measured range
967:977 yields -0.2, 108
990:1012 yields -0.9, 106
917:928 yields -1.2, 126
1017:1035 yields -1.0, 103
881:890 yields 0.8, 109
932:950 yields -0.8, 116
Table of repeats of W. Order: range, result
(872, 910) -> 109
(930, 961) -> 113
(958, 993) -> 108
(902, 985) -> 116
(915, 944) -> 122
